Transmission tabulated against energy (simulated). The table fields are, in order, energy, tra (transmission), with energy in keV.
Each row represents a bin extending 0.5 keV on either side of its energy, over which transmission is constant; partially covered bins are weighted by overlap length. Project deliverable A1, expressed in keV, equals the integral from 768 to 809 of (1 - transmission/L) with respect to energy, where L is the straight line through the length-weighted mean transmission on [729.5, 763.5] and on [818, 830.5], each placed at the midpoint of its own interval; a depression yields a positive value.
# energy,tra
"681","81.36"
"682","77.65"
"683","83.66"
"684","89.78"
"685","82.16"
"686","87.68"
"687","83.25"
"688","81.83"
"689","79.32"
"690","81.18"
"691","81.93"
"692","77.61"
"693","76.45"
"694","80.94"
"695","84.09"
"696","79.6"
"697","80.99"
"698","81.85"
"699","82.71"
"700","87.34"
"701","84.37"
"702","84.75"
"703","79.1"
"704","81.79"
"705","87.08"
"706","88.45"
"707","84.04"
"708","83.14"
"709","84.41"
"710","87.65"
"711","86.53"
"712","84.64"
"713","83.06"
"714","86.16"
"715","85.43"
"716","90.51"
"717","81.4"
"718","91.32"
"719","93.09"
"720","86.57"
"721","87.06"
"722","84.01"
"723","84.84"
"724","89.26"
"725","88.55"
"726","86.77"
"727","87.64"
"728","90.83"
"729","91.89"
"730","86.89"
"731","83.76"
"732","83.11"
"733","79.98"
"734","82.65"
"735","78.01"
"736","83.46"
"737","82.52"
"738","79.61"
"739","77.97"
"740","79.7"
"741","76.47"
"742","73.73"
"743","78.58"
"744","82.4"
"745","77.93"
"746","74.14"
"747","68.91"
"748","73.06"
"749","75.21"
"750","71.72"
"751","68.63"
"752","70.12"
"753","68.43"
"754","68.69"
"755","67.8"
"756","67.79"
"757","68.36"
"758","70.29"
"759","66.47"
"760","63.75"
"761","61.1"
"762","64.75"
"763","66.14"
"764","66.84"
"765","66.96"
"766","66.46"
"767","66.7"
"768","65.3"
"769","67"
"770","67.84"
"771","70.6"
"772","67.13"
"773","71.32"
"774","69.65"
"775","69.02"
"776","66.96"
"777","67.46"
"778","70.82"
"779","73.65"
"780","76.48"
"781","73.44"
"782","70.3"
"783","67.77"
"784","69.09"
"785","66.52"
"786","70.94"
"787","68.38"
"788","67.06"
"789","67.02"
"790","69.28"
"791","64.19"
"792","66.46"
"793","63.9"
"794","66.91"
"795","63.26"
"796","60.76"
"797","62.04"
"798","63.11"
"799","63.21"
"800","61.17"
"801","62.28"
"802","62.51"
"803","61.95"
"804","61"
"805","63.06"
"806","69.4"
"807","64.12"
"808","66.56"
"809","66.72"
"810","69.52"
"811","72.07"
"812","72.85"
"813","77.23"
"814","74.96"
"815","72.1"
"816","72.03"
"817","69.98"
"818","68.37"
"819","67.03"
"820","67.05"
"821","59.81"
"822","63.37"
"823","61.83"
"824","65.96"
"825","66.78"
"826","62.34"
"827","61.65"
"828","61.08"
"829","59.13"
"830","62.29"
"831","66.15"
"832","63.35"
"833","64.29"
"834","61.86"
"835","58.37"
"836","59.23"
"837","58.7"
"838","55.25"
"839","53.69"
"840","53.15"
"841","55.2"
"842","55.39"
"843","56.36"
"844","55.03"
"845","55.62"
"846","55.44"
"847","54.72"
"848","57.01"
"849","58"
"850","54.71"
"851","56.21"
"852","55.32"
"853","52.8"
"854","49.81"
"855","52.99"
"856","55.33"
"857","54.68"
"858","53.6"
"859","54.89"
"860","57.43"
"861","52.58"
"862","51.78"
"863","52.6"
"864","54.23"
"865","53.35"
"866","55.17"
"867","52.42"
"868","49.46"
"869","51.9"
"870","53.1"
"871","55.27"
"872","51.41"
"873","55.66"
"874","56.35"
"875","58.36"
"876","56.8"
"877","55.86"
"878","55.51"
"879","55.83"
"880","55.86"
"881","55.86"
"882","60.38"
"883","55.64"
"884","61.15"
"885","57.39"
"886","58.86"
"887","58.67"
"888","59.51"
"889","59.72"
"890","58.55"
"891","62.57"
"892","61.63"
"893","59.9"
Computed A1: 0.93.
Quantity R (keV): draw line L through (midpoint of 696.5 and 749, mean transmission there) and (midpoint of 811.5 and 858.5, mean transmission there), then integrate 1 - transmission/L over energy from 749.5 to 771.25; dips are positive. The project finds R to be 2.4 keV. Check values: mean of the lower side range 83.4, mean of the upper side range 60.6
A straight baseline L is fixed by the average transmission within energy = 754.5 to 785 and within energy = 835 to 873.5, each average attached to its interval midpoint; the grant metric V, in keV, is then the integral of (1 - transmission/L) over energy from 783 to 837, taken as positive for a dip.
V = -3.4 keV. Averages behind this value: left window 68.2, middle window 65.5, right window 54.5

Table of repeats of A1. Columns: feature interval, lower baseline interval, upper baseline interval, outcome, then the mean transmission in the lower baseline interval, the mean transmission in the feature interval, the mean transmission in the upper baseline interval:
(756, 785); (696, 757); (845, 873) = 1.6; 81.5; 68.2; 54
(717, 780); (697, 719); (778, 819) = 1.6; 85.1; 75.5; 67.6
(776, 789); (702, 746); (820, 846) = 0.2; 84.1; 69.9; 59.9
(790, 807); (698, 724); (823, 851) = 0.9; 85.6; 63.6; 58.9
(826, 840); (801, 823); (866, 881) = 0.6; 67.4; 60.2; 54.6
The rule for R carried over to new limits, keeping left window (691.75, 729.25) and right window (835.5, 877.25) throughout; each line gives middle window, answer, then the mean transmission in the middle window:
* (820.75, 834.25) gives -0.5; 62.9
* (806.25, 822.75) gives -1.4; 68.9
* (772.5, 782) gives 0.0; 70.9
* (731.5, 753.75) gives 0.5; 76.6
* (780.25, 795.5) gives 0.3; 67.8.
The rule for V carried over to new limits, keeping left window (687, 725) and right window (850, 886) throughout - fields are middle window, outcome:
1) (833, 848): 0.8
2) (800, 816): -0.5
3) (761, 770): 0.9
